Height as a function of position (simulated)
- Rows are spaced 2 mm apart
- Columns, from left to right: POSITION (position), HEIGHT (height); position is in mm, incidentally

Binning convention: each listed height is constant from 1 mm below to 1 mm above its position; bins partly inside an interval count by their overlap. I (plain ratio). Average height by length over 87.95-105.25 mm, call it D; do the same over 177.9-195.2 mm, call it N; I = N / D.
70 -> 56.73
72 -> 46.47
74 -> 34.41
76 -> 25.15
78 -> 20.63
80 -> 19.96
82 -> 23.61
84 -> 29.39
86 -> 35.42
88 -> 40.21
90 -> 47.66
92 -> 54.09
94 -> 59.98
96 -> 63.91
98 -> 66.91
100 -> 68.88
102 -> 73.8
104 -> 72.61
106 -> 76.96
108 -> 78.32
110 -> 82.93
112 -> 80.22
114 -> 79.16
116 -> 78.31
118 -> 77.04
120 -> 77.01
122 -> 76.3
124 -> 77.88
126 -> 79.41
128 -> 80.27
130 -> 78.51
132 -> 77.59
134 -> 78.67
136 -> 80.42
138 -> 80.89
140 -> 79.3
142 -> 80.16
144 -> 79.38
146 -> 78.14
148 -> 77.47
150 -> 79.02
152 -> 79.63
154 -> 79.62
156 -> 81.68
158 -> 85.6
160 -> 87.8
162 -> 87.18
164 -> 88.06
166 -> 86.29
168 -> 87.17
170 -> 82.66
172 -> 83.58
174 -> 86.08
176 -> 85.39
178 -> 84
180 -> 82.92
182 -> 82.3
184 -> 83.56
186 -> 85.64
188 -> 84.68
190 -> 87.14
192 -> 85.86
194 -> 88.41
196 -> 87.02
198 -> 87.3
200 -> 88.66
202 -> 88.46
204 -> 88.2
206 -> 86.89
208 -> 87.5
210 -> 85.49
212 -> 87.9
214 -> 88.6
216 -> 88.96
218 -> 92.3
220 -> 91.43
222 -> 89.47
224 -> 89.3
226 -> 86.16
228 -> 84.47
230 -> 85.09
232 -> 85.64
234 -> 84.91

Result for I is 1.37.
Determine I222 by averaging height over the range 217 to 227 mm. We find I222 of 89.7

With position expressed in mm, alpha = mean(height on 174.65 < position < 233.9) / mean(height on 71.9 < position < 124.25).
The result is 1.5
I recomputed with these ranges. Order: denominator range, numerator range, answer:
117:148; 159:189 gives 1.08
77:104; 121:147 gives 1.66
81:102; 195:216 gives 1.75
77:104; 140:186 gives 1.75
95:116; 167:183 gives 1.13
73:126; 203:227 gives 1.50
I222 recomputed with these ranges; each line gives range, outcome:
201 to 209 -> 87.8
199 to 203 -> 88.6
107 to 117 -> 79.8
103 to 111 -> 77.7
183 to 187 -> 84.6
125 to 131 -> 79.4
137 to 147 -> 79.6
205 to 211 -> 86.6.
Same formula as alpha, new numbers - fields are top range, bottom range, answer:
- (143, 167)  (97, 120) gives 1.09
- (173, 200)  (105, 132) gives 1.09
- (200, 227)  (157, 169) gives 1.02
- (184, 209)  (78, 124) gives 1.42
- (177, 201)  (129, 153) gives 1.08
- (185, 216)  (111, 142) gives 1.11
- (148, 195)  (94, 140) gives 1.11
